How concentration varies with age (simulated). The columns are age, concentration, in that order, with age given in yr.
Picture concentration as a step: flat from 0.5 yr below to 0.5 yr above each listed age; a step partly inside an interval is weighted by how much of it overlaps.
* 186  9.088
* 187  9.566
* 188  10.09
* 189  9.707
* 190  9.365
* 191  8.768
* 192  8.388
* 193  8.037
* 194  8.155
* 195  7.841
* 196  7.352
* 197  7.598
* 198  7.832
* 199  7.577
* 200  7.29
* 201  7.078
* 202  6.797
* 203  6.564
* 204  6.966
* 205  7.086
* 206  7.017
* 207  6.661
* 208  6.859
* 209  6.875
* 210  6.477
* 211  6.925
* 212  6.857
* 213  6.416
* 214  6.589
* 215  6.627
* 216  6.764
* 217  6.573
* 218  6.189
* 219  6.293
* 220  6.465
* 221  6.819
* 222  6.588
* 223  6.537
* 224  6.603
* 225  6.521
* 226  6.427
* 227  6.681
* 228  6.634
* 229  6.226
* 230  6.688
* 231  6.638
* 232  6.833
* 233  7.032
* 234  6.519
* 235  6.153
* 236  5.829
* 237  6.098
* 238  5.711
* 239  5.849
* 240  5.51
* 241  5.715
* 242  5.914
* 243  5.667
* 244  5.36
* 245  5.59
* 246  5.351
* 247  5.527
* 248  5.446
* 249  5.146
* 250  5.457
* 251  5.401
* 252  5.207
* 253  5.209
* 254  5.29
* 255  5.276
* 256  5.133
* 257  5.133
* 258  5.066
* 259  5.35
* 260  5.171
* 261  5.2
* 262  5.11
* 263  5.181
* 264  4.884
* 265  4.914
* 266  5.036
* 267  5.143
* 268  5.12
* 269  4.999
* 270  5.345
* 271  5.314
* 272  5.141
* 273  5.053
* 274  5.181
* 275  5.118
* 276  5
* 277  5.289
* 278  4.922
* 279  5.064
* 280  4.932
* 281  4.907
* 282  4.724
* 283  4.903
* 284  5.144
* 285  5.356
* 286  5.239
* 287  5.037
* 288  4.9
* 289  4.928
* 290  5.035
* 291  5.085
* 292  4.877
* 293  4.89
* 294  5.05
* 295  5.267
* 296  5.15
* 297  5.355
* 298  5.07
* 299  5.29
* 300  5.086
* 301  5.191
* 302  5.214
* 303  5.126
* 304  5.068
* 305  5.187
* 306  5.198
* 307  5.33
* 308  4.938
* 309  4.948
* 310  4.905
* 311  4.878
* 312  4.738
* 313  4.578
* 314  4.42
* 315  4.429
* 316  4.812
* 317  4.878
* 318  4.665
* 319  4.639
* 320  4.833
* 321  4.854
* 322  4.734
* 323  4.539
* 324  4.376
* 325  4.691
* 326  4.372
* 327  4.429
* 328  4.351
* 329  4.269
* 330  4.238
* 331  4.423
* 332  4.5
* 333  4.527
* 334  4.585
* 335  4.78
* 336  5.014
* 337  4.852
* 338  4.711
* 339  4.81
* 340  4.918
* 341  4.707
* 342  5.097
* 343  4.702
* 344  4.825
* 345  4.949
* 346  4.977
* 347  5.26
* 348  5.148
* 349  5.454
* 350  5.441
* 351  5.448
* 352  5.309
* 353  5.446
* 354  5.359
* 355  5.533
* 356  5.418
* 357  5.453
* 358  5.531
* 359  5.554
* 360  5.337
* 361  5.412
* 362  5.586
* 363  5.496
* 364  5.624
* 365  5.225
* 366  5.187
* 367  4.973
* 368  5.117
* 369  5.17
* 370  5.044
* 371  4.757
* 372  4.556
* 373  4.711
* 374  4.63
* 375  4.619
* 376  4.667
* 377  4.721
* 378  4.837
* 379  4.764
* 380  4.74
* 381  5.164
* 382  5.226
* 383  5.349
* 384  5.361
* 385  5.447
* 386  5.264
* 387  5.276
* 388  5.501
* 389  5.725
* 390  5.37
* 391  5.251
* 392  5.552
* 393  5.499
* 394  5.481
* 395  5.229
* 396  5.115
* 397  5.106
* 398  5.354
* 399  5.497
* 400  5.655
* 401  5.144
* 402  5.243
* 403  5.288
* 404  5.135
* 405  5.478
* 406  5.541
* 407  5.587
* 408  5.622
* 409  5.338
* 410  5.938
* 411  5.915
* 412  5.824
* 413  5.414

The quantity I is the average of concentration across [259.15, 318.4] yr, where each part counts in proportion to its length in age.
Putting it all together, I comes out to 5.03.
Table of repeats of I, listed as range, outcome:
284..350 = 4.88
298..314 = 5.03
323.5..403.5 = 5.07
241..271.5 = 5.27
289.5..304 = 5.12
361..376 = 5.05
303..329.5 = 4.74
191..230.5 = 6.94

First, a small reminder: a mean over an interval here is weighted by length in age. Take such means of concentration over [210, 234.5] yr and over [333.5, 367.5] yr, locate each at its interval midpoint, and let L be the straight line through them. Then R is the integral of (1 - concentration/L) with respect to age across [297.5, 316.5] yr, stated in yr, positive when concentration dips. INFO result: 2.3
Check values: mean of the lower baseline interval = 6.6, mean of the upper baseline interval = 5.18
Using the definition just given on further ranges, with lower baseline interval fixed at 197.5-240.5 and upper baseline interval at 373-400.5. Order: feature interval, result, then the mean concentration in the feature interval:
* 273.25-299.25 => 4.2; 5.06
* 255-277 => 3.9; 5.13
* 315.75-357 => 5.5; 4.86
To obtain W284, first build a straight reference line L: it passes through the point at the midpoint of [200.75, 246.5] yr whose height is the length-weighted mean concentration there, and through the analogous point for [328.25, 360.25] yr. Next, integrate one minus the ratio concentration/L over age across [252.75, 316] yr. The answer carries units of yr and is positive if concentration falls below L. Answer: 7.2 yr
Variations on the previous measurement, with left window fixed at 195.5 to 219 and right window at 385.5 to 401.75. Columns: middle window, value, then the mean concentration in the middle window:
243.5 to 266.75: 4.55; 5.24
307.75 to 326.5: 4.09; 4.69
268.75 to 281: 2.39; 5.11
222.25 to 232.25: 0.24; 6.57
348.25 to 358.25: 0.48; 5.43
